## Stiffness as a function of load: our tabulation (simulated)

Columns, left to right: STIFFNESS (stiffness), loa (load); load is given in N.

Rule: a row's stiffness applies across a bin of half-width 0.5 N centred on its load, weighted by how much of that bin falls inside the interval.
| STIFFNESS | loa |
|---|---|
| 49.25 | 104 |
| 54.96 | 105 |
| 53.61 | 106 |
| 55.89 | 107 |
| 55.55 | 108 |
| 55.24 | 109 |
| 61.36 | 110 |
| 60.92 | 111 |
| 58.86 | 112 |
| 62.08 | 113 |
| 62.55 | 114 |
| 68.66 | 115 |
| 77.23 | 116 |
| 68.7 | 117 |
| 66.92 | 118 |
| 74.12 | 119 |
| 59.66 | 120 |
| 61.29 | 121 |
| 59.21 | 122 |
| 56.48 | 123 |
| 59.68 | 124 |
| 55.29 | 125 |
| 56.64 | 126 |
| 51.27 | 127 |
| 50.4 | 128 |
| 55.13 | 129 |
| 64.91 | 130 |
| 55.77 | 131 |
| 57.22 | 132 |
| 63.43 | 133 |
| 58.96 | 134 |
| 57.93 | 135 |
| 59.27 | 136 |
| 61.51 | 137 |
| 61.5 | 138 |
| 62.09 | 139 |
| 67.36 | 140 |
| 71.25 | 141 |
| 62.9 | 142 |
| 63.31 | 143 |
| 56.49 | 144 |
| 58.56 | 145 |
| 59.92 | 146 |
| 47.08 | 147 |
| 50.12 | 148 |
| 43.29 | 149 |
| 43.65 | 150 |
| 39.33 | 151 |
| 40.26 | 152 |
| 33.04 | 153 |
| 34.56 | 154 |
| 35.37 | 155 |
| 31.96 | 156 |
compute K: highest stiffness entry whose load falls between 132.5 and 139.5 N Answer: 63.43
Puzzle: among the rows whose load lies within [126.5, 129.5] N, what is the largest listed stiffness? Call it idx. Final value 55.13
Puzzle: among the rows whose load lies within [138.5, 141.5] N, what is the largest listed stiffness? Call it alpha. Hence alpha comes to 71.25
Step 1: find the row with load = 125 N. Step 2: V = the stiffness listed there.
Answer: 55.29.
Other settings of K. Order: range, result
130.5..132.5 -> 57.22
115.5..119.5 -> 77.23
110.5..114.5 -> 62.55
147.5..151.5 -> 50.12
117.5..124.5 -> 74.12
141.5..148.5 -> 63.31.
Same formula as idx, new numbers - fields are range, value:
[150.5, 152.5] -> 40.26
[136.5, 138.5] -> 61.51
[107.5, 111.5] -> 61.36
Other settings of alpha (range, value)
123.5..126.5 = 59.68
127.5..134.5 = 64.91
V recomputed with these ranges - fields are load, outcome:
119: 74.12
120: 59.66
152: 40.26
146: 59.92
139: 62.09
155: 35.37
